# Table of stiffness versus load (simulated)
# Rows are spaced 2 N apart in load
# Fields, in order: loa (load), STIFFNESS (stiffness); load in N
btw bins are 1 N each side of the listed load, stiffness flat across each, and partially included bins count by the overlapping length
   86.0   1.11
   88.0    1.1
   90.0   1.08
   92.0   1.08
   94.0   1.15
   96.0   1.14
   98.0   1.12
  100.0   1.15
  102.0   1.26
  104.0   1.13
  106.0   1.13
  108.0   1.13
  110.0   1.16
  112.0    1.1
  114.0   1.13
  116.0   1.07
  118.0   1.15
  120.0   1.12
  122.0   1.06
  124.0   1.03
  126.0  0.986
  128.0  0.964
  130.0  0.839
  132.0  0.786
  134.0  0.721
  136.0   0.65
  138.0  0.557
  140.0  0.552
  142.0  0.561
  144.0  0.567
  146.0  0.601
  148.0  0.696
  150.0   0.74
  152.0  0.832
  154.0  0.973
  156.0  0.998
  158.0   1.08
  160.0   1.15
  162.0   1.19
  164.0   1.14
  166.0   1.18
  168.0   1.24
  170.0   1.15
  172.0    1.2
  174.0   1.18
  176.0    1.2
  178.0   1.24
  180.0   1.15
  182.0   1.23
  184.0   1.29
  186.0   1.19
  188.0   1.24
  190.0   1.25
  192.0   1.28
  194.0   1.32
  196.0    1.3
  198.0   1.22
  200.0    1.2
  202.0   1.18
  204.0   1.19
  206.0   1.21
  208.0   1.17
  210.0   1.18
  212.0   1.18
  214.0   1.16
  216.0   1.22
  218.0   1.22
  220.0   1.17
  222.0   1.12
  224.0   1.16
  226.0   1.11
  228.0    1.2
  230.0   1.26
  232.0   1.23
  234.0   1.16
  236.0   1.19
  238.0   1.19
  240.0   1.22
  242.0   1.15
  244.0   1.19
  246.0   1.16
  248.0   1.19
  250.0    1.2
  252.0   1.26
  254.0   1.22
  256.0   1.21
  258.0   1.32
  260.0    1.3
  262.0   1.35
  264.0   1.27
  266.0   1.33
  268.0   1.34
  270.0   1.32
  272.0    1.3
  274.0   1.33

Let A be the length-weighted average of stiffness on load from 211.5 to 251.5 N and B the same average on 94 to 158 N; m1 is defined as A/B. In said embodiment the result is 1.26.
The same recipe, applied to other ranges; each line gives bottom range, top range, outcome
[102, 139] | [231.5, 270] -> 1.25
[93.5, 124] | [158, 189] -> 1.06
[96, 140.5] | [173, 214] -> 1.22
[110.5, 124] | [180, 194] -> 1.13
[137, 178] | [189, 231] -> 1.27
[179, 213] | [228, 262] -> 1.00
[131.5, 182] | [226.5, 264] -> 1.30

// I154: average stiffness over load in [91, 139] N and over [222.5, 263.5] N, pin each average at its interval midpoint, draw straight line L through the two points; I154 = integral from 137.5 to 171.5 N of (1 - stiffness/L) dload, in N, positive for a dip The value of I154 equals 5.7 N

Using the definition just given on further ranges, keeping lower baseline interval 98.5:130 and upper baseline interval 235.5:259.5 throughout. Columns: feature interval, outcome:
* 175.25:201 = -1.8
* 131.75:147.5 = 7.0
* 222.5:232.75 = 0.1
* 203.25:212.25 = -0.1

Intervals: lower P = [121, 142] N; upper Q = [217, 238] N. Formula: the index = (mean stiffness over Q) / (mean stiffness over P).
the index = 1.47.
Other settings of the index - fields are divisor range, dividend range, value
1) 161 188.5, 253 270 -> 1.08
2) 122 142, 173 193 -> 1.55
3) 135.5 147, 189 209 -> 2.13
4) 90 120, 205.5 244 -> 1.04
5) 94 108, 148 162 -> 0.83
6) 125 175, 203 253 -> 1.32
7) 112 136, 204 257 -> 1.22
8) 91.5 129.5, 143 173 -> 0.89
